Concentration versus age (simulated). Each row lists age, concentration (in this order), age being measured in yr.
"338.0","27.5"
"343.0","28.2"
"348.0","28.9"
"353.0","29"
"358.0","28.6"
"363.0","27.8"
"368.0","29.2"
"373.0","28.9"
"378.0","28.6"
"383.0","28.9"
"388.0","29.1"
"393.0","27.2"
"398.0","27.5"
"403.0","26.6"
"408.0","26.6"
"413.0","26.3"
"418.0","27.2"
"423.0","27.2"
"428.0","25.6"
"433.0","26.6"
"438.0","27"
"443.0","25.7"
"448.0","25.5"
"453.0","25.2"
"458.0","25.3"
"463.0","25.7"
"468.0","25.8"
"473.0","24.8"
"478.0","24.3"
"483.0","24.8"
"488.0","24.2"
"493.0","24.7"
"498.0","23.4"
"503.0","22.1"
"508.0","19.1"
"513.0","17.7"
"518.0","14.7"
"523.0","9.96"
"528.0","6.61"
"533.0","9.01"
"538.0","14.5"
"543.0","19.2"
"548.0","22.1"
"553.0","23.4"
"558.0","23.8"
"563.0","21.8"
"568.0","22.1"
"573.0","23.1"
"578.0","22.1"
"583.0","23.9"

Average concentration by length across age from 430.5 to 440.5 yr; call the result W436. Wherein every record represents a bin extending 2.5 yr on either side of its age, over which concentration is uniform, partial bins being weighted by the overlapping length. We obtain 26.8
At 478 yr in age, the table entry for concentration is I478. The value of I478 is 24.3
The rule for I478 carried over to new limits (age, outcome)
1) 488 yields 24.2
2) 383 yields 28.9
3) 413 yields 26.3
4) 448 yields 25.5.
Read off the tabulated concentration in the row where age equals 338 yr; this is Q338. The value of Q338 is 27.5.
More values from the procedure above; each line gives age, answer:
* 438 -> 27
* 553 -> 23.4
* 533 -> 9.01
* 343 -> 28.2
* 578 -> 22.1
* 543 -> 19.2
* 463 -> 25.7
